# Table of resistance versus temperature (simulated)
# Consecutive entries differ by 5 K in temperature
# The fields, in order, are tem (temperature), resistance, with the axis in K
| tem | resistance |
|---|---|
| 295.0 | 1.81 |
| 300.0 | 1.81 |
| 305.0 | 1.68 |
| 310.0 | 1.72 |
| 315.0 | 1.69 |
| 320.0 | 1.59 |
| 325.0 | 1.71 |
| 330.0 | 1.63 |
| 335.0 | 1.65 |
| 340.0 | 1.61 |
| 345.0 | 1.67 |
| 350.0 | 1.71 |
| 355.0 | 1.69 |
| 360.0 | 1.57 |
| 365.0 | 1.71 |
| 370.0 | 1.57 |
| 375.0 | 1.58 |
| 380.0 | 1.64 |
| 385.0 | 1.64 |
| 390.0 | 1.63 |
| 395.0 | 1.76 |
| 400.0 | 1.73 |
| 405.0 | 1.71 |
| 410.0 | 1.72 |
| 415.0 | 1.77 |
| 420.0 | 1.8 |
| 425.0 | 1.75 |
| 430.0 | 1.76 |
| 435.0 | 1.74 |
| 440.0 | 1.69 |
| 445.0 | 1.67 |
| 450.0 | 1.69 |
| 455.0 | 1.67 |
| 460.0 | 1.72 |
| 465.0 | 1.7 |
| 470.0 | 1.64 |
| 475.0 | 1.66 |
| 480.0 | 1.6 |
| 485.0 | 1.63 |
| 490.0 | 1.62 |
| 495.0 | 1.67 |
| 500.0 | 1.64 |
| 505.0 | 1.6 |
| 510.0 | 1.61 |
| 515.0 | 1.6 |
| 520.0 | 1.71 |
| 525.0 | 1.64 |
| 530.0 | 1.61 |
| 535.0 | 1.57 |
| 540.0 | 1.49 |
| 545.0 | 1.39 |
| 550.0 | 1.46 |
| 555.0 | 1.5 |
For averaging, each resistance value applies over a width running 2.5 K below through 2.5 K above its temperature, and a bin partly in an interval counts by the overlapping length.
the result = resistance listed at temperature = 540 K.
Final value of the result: 1.49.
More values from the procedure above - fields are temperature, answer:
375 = 1.58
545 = 1.39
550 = 1.46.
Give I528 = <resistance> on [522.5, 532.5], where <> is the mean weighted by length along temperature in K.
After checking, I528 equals 1.62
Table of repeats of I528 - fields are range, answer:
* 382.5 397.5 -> 1.68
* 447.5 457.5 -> 1.68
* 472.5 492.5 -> 1.63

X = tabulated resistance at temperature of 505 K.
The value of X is 1.6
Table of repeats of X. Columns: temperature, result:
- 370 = 1.57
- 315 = 1.69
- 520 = 1.71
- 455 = 1.67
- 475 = 1.66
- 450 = 1.69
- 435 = 1.74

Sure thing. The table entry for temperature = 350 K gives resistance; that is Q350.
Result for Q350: 1.71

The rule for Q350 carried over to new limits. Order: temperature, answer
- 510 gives 1.61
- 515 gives 1.6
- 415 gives 1.77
